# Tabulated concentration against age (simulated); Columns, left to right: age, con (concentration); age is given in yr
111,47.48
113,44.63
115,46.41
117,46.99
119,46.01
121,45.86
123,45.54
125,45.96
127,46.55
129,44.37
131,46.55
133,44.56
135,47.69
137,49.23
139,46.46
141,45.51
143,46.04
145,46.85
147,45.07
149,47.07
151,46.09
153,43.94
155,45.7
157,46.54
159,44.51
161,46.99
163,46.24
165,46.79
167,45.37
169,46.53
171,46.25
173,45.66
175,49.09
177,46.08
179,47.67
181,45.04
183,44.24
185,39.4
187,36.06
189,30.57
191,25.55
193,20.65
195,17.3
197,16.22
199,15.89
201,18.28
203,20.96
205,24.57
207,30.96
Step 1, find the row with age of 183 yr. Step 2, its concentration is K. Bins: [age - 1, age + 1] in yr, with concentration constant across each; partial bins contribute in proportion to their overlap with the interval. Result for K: 44.24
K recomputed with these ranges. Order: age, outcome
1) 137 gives 49.23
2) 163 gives 46.24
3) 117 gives 46.99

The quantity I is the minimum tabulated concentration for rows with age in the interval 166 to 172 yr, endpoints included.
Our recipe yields 45.37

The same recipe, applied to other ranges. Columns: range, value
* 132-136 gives 44.56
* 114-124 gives 45.54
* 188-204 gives 15.89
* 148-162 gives 43.94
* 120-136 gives 44.37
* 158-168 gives 44.51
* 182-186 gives 39.4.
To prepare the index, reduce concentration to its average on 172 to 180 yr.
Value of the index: 47.1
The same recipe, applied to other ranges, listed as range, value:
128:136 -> 45.8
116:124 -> 46.1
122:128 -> 46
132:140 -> 47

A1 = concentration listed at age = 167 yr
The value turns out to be 45.37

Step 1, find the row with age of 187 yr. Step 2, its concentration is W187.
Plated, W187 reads 36.06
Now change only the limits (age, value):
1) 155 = 45.7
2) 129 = 44.37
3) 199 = 15.89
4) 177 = 46.08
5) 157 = 46.54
